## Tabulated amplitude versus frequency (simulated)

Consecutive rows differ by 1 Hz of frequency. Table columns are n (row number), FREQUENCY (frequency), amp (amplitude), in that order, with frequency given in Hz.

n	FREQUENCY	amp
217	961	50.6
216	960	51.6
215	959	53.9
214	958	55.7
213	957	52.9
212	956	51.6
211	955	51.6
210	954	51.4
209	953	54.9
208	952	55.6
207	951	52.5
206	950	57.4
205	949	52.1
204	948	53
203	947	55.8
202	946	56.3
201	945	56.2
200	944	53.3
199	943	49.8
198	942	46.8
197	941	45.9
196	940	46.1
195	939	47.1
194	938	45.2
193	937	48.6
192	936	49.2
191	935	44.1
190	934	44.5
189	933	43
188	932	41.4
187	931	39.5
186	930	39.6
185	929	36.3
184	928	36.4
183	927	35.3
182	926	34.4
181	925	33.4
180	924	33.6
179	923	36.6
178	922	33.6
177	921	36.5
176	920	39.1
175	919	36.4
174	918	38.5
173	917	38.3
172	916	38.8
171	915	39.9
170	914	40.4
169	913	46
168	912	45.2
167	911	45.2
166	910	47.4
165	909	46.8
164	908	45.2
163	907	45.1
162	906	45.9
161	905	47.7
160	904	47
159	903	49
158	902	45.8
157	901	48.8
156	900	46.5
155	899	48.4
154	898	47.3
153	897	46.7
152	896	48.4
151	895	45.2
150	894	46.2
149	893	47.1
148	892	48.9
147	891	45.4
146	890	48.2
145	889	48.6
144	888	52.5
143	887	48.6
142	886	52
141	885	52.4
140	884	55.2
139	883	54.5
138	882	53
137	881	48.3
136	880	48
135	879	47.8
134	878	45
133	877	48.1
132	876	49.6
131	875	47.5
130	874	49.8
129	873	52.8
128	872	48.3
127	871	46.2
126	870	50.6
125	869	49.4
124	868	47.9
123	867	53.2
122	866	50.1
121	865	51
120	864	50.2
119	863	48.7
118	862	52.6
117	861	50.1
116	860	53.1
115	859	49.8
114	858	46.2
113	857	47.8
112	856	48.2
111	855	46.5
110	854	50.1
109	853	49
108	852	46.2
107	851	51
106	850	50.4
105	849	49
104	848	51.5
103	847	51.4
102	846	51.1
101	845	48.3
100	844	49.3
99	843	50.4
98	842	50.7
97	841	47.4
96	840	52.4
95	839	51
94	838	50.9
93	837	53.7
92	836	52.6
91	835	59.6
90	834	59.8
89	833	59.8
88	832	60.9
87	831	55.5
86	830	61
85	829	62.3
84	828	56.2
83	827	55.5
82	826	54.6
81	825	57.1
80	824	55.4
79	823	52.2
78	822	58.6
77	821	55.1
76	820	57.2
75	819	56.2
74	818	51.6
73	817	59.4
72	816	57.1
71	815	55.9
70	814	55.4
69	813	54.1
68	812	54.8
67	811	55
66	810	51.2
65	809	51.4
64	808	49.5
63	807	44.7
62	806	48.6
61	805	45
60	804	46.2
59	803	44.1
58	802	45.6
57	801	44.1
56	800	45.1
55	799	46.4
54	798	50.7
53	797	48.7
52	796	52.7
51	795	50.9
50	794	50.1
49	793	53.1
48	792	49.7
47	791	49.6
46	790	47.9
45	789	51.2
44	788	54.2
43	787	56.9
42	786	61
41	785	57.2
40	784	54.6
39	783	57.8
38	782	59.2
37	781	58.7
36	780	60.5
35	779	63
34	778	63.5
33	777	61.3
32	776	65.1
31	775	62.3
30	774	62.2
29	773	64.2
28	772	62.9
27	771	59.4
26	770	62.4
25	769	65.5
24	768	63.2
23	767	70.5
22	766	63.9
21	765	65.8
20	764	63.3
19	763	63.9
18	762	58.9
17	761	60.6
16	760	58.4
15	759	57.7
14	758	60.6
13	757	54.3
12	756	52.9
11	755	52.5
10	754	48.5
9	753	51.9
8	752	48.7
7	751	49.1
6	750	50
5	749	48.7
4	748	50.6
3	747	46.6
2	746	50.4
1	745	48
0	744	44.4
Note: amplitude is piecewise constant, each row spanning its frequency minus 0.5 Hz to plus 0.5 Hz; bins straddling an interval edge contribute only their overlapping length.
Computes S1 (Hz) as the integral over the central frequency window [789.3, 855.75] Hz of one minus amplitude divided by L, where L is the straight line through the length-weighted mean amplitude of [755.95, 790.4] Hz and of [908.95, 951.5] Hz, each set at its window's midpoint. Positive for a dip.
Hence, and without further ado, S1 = 3.5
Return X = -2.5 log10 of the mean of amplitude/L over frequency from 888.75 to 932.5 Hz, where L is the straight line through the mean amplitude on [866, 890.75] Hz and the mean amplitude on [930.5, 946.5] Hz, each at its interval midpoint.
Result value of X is 0.14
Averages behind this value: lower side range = 49.9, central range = 42.7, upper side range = 47.3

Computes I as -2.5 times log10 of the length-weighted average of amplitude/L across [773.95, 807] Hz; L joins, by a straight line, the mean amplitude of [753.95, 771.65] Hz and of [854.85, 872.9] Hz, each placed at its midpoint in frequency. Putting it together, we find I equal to 0.08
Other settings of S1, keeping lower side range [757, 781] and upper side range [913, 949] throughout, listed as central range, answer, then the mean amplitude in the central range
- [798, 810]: 2.3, 46.8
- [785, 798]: 1.6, 52.3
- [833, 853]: 0.7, 51.6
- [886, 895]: -0.1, 48.2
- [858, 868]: 0.1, 50.6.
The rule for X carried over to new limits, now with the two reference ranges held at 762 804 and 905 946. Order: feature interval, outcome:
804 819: 0.032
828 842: -0.083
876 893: -0.068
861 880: -0.029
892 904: -0.046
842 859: 0.019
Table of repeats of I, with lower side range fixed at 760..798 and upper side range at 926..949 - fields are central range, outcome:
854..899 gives 0.034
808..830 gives -0.001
